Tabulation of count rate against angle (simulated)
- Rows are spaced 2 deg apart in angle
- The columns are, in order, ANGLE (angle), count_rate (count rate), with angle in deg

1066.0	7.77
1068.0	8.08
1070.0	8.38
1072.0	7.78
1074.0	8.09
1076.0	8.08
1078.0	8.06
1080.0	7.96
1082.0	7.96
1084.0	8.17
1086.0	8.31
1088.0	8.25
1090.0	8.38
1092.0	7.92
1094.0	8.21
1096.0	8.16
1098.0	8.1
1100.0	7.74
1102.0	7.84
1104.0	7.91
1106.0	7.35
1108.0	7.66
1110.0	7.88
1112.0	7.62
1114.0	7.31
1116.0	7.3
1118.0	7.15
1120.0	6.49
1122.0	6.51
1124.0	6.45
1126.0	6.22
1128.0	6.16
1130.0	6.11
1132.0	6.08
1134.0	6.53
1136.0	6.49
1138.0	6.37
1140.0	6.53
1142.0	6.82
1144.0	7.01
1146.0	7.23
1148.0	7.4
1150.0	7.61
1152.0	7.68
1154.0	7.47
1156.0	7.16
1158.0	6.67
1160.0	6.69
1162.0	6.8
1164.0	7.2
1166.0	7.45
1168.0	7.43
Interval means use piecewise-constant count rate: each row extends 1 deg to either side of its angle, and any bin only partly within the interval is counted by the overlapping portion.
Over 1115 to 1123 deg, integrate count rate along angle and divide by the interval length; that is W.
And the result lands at 6.86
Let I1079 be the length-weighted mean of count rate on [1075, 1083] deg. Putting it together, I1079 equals 8.02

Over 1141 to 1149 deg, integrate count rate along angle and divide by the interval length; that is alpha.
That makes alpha 7.12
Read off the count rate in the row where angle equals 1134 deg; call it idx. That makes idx 6.53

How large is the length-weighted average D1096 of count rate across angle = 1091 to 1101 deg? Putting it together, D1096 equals 8.03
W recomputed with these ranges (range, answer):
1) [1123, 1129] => 6.28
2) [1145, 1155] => 7.48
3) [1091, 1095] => 8.07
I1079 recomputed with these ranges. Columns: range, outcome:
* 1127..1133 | 6.12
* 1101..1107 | 7.7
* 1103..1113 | 7.68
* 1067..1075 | 8.08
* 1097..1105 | 7.9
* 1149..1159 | 7.32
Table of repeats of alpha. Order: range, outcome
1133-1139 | 6.46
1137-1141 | 6.45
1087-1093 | 8.18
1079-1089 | 8.13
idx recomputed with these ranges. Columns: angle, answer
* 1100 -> 7.74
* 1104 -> 7.91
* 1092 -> 7.92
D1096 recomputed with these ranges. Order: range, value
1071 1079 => 8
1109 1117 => 7.53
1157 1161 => 6.68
